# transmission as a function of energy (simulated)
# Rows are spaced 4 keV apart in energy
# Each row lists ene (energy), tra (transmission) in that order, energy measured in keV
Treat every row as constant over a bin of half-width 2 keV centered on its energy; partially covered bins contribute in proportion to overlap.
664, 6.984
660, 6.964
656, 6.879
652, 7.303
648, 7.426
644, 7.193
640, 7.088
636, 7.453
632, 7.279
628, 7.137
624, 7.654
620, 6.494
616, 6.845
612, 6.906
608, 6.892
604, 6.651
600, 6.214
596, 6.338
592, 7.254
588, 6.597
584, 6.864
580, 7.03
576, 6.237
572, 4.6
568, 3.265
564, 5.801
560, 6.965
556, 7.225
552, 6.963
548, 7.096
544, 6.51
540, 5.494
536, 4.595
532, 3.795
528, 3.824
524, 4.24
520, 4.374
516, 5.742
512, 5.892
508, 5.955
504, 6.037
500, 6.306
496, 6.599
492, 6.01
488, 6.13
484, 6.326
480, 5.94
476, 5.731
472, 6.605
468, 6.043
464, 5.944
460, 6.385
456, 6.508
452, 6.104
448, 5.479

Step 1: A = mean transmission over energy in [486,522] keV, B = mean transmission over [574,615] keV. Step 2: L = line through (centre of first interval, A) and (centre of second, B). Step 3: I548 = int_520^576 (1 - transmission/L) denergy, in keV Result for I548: 7.9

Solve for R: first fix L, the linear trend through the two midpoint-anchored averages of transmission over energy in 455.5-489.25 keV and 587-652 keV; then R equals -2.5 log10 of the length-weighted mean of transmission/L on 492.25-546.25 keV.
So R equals 0.19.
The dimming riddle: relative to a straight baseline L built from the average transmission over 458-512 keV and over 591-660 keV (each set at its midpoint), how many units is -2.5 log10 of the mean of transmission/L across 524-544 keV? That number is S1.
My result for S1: 0.363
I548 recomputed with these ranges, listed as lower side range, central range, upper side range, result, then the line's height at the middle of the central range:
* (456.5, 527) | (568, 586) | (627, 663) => 2.1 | 6.61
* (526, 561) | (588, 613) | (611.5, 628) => 0.0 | 6.7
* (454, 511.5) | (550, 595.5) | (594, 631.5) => 2.5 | 6.62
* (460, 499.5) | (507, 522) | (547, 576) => 1.5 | 6.08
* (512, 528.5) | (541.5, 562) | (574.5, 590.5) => -4.1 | 5.76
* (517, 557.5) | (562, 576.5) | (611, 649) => 2.8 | 6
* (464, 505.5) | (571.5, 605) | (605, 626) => 1.4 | 6.78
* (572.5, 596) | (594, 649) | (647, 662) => -0.6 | 6.89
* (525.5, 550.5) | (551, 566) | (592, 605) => -2.8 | 5.67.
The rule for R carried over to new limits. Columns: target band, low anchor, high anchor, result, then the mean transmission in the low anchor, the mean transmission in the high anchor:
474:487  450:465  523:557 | 0.01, 6.25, 5.51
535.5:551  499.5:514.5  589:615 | 0.03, 6.01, 6.71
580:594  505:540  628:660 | -0.14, 4.88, 7.21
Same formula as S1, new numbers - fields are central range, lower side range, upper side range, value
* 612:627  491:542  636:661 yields -0.04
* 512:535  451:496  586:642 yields 0.38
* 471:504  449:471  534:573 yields -0.02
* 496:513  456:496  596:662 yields 0.03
